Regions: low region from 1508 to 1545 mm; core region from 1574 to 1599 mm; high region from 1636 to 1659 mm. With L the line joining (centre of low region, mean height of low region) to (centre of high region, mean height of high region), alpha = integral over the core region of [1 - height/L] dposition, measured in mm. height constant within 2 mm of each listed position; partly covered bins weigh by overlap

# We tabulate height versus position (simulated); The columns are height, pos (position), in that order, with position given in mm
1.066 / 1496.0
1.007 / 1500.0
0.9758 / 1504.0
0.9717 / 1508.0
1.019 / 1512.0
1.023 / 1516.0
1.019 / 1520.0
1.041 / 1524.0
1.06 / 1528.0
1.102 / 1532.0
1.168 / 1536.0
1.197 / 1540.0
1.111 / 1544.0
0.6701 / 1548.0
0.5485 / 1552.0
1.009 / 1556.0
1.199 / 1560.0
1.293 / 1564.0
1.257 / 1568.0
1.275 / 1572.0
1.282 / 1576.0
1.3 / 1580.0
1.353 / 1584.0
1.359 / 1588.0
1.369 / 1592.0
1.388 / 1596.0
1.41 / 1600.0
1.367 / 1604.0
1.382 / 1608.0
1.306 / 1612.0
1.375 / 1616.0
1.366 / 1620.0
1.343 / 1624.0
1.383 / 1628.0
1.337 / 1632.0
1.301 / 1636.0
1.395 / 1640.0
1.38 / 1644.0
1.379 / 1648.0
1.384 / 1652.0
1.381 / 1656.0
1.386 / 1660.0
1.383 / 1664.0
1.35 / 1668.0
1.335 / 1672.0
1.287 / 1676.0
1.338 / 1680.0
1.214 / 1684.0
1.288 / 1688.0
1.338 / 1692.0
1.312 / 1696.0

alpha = -2.43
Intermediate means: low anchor 1.08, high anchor 1.38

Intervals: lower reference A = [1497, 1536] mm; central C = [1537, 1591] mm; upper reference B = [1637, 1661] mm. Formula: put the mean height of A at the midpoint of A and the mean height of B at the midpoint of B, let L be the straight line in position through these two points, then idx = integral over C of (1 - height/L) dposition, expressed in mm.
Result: 0.7 mm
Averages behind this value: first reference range 1.03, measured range 1.15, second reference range 1.38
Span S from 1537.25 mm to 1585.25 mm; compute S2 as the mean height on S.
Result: 1.12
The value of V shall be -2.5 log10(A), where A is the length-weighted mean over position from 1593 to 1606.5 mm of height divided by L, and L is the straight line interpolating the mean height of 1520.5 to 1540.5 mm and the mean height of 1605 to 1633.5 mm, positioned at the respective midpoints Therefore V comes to -0.070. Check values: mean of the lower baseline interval 1.1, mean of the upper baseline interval 1.36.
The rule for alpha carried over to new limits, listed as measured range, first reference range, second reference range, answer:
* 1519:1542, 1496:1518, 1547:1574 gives -1.71 mm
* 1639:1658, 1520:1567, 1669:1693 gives -2.22 mm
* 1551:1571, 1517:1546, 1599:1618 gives 1.76 mm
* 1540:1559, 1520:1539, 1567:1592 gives 4.59 mm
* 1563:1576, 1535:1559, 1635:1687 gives -3.09 mm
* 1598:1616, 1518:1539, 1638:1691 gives -1.93 mm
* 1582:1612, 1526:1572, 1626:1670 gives -3.92 mm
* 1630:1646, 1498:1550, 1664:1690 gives -1.50 mm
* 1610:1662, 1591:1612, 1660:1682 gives -0.12 mm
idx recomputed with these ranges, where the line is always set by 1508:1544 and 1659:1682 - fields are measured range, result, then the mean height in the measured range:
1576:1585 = -1.1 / 1.31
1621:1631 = -0.8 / 1.36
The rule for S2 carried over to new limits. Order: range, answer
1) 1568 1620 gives 1.34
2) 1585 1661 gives 1.37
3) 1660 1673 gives 1.36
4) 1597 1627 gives 1.37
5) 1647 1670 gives 1.38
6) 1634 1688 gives 1.34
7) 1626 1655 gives 1.37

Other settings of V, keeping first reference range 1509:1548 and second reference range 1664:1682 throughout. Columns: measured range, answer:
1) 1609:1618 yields -0.11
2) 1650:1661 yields -0.07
